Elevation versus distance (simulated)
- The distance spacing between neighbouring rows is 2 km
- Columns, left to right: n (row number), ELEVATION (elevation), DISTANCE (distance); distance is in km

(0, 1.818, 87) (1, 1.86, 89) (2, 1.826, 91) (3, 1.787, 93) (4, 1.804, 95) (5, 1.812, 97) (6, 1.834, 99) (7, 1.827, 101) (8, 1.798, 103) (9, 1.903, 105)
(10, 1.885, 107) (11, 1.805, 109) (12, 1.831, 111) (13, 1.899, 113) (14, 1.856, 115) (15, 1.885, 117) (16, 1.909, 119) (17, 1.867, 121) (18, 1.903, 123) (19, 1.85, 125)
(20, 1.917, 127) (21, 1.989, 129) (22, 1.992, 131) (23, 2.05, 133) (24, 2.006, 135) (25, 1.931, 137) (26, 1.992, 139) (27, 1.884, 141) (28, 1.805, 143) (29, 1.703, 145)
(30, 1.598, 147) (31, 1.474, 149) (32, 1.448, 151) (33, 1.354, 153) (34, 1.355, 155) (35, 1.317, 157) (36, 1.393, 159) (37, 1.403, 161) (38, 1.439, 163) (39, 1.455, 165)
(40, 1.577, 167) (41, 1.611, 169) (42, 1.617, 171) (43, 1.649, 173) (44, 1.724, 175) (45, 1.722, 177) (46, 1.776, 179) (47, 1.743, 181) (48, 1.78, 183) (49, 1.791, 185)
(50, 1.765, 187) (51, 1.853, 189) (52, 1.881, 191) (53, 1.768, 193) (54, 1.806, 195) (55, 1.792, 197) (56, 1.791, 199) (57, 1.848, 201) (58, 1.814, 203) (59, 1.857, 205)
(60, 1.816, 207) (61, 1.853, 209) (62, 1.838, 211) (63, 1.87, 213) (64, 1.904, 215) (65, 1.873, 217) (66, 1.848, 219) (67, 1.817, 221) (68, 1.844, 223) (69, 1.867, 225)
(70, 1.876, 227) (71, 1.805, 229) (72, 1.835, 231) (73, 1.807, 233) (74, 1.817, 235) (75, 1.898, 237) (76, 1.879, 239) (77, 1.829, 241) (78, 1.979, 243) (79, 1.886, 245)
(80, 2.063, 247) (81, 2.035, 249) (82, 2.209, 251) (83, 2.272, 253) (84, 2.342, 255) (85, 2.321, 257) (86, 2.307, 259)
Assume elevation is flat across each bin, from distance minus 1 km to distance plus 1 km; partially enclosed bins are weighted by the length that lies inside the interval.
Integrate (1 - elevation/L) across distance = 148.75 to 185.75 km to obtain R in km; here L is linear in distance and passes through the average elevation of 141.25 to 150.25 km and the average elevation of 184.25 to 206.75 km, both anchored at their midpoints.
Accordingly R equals 3.6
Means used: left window 1.66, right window 1.82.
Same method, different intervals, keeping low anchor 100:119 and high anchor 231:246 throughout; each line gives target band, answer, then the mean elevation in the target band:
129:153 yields 0.82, 1.8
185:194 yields 0.24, 1.81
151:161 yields 2.65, 1.37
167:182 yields 1.44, 1.68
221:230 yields 0.11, 1.84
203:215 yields 0.11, 1.85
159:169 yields 2.08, 1.48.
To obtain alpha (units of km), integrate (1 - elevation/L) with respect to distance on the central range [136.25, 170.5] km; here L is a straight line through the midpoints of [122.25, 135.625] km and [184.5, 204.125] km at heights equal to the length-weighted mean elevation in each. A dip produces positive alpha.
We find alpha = 6.0 km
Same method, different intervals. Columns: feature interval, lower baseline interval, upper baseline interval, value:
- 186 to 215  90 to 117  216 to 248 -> 0.54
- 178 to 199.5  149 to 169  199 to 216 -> -1.42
